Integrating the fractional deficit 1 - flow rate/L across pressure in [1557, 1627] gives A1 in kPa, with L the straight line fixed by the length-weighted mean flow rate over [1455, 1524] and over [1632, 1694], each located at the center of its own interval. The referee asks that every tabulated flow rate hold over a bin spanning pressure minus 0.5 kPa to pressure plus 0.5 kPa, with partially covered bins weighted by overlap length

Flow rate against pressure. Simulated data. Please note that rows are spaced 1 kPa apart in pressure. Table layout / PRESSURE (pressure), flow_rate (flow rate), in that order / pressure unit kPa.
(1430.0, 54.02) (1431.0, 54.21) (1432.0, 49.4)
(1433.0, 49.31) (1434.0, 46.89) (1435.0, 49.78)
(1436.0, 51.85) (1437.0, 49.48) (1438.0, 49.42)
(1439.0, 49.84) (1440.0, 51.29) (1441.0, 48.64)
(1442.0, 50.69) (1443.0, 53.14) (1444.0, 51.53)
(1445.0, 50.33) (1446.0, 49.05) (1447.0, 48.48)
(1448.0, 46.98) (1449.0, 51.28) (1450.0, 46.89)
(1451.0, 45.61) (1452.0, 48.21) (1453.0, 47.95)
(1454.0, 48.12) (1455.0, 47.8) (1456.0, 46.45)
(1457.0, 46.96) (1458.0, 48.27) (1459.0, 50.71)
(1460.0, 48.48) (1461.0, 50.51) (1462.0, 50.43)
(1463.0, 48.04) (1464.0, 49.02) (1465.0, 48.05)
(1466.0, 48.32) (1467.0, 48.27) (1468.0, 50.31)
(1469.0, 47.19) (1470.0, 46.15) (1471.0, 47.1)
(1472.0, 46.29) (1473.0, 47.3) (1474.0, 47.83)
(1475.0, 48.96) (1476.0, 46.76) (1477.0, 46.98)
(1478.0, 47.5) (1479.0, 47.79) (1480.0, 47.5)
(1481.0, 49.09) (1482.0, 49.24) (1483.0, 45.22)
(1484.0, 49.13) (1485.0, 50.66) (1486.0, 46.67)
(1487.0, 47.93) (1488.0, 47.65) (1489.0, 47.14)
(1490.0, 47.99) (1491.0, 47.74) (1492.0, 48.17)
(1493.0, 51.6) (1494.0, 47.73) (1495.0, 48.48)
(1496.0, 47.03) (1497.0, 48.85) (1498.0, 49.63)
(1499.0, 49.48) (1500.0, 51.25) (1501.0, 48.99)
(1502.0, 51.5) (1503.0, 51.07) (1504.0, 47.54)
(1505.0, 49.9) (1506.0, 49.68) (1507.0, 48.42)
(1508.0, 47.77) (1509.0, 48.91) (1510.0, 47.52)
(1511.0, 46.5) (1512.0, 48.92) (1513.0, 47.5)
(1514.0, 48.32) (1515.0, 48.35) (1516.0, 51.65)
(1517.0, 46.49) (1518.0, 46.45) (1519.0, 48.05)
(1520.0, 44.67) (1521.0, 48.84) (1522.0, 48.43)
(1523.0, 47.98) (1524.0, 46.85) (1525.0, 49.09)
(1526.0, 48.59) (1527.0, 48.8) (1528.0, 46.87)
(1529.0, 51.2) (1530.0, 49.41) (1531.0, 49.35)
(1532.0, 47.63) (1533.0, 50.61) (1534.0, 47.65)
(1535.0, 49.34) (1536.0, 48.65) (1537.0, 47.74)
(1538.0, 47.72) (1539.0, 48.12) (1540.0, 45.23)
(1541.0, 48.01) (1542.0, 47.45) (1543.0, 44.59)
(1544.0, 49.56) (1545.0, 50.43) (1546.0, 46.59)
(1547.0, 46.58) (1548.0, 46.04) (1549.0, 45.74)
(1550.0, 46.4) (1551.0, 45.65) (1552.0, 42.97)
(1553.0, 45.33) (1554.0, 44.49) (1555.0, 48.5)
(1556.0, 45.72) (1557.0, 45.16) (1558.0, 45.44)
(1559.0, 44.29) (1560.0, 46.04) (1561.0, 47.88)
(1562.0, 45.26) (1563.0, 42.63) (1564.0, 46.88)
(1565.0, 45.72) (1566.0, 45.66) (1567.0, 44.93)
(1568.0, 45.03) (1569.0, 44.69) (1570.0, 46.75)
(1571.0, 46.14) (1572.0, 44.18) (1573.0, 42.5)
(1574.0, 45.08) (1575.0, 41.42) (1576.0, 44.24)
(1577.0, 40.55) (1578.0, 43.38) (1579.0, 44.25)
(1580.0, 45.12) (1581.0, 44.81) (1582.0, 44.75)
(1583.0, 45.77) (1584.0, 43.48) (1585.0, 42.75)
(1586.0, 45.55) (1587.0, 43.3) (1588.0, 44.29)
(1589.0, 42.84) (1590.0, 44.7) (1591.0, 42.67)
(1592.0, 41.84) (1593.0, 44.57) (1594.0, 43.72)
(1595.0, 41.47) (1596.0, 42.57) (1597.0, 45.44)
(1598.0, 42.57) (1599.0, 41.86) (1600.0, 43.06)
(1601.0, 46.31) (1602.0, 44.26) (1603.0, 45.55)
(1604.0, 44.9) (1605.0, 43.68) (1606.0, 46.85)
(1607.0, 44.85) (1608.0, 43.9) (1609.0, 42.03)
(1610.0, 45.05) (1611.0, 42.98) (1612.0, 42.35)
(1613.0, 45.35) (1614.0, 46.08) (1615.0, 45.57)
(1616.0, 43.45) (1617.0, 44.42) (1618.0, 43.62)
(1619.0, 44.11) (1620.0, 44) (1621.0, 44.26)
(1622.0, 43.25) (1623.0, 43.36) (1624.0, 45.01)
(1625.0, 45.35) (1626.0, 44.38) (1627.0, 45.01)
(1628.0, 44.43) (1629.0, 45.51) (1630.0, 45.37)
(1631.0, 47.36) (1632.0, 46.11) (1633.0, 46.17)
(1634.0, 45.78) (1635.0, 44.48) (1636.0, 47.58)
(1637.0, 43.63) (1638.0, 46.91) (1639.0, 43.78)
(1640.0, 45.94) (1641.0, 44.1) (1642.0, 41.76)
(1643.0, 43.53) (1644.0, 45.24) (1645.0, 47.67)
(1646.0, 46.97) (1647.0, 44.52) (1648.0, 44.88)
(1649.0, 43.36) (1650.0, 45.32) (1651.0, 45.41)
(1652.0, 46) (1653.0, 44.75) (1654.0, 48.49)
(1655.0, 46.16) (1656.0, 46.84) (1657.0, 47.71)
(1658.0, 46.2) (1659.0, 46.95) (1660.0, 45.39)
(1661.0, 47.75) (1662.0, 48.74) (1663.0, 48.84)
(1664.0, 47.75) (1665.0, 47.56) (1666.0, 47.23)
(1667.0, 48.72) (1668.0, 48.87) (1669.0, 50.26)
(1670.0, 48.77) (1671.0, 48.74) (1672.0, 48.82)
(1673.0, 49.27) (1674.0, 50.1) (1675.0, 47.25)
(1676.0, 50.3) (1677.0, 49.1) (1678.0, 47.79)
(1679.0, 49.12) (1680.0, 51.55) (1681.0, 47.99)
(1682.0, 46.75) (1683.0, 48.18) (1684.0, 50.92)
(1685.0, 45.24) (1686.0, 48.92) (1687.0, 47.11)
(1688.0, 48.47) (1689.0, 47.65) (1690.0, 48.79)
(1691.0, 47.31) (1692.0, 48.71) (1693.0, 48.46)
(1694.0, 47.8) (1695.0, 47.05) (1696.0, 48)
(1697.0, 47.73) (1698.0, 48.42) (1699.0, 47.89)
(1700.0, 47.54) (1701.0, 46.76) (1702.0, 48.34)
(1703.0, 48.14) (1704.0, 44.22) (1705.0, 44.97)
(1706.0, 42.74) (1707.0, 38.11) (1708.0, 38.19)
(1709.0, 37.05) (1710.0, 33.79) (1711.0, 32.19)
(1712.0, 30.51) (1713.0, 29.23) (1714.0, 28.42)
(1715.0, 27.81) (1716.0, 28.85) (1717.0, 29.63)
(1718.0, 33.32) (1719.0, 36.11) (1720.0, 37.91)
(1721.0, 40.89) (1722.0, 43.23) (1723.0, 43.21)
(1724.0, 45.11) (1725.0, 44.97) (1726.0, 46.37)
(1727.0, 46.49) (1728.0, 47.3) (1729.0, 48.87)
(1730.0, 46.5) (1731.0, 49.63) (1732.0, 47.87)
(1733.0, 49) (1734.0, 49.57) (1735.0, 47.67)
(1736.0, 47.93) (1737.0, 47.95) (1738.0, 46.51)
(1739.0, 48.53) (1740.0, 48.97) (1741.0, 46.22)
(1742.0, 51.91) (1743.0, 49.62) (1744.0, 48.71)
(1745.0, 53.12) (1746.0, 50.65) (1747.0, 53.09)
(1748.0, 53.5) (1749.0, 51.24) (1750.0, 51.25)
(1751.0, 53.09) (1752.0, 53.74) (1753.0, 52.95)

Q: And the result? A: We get 4.90 kPa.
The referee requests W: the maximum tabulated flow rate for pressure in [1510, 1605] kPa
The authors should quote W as 51.65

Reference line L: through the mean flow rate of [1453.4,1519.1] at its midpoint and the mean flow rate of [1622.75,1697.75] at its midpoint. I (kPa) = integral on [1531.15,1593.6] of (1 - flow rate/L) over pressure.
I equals 2.9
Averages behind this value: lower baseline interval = 48.4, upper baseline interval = 46.9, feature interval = 45.5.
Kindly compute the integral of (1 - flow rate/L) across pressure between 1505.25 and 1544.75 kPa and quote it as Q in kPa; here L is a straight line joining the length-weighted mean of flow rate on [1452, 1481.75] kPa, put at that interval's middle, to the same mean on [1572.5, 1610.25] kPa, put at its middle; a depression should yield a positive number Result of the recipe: -1.8 kPa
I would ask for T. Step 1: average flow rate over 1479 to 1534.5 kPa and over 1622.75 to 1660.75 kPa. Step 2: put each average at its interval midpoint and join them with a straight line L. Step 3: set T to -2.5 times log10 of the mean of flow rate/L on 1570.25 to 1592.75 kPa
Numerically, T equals 0.072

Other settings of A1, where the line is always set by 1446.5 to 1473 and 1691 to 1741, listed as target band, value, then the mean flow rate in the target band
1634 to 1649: -0.18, 45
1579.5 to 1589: 0.27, 44.3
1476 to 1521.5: -0.98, 48.4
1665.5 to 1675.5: -1.11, 48.8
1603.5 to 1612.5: 0.22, 44.1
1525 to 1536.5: -0.54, 48.9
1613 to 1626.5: 0.16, 44.4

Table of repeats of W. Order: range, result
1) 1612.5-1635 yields 47.36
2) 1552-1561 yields 48.5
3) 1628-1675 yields 50.26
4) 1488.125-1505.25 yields 51.6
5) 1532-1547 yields 50.61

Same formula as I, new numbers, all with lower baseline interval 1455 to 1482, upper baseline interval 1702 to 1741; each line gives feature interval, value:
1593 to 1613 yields 0.3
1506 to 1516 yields -0.3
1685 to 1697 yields -1.5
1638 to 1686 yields -4.5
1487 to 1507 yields -0.7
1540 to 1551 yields -0.2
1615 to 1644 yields -0.5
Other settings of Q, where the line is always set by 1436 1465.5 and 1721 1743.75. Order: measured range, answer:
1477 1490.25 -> 0.3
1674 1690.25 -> -0.3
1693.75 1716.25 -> 3.2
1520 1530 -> 0.0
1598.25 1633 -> 2.5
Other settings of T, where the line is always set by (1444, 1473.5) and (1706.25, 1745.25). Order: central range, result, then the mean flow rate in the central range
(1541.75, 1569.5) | 0.00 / 45.9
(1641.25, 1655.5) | -0.03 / 45.3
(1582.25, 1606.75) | 0.03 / 43.9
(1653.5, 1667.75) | -0.09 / 47.5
